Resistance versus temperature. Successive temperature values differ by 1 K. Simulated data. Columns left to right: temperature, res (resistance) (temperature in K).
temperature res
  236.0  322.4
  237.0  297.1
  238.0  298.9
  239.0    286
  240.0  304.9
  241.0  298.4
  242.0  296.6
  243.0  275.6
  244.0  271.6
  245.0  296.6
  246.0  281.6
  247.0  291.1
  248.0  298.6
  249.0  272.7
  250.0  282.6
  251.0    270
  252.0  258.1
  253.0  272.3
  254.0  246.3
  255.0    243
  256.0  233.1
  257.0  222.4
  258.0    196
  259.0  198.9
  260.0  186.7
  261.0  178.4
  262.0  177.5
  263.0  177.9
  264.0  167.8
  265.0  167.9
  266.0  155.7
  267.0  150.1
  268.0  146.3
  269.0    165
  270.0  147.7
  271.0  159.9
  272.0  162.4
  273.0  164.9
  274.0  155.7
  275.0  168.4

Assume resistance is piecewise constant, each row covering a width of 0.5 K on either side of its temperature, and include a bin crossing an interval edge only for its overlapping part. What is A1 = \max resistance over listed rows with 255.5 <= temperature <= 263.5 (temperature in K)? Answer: 233.1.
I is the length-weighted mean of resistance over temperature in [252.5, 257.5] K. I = 243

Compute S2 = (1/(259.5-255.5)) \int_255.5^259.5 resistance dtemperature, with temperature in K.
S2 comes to 213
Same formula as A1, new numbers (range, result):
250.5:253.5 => 272.3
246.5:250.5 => 298.6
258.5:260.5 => 198.9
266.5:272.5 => 165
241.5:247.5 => 296.6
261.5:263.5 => 177.9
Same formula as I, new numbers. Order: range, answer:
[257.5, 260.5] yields 194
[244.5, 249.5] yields 288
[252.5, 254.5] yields 259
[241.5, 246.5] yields 284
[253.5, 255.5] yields 245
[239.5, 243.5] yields 294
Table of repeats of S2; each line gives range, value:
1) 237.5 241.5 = 297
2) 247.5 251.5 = 281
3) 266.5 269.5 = 154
